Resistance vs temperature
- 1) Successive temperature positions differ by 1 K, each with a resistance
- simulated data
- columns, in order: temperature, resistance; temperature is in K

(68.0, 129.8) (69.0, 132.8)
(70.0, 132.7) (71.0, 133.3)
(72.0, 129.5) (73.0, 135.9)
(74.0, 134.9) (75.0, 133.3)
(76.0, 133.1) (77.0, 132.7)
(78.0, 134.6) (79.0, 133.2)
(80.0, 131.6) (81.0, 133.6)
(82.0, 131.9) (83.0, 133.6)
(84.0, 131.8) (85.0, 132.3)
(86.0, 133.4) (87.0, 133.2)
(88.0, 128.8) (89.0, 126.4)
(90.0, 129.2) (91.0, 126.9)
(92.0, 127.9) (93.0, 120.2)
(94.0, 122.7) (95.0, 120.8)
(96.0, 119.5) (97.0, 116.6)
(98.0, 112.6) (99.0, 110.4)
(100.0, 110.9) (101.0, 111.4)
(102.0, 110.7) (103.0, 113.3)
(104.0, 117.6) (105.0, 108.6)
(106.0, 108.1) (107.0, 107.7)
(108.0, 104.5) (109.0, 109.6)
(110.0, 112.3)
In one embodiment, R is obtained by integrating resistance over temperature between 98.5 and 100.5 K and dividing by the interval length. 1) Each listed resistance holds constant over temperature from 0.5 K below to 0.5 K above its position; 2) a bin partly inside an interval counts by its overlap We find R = 111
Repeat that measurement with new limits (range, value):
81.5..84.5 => 132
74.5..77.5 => 133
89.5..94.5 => 125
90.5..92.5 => 127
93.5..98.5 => 118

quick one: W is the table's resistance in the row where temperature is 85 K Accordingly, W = 132.3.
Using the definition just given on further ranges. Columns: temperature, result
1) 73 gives 135.9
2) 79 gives 133.2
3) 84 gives 131.8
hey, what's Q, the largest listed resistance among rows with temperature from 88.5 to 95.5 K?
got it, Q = 129.2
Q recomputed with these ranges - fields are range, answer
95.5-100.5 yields 119.5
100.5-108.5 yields 117.6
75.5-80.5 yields 134.6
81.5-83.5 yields 133.6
